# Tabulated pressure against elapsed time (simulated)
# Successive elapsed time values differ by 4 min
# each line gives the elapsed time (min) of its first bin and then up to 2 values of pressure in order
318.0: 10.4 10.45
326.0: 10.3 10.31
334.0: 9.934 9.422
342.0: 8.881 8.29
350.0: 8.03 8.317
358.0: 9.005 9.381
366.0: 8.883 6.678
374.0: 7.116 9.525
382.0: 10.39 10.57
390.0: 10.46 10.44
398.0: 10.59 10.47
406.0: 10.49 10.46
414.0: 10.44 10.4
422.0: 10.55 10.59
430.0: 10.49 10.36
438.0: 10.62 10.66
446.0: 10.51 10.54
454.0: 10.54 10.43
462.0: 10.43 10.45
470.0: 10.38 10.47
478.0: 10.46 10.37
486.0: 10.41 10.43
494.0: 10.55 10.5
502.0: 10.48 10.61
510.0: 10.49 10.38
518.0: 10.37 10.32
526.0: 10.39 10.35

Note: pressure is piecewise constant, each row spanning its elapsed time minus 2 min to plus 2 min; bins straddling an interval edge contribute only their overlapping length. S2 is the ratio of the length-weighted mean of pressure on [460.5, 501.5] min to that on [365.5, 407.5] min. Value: 1.1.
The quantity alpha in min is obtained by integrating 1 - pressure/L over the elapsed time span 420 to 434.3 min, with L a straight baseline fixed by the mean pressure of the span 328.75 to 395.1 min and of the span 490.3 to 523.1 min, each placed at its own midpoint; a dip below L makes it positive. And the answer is -1.2 min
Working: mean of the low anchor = 9.12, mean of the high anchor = 10.5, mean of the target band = 10.5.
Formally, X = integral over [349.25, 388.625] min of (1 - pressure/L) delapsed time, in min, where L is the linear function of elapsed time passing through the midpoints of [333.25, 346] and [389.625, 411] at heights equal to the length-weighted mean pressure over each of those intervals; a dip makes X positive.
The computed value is 3.94 min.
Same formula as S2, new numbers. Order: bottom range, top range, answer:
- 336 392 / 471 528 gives 1.17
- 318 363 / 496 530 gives 1.12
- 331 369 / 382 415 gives 1.18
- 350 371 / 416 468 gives 1.24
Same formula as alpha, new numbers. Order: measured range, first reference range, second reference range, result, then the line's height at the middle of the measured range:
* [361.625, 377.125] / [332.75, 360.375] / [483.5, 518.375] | 1.8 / 9.06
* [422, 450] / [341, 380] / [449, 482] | -1.9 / 9.88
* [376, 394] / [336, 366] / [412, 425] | -1.2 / 9.63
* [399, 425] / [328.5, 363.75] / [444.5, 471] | -1.6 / 9.89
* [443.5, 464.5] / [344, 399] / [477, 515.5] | -1.0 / 10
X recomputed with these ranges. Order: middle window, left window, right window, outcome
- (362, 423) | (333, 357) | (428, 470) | -1.5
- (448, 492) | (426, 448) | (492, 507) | 0.4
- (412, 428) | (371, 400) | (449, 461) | -0.6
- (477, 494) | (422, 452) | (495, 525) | 0.1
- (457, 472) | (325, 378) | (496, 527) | -0.7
